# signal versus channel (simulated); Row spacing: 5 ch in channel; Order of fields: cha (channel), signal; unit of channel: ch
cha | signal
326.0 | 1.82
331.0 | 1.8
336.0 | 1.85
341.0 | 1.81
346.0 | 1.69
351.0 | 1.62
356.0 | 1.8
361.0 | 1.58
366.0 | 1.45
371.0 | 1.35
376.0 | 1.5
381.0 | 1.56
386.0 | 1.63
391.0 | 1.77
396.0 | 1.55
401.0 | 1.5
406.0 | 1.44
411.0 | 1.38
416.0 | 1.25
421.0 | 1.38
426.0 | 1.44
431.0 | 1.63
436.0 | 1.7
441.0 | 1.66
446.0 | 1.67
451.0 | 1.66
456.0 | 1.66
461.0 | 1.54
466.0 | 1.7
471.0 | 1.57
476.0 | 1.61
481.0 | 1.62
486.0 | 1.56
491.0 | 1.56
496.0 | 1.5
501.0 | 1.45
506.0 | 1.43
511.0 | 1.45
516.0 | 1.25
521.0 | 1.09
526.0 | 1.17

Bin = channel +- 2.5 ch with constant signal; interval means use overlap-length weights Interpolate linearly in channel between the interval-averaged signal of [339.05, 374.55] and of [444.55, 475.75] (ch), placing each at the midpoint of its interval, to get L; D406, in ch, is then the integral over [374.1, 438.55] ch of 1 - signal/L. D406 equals 4.0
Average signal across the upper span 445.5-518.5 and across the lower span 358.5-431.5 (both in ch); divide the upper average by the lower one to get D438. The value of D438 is 1.04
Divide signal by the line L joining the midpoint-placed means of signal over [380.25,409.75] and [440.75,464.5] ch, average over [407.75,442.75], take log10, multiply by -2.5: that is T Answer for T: 0.08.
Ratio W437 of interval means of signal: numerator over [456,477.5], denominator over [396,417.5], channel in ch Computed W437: 1.14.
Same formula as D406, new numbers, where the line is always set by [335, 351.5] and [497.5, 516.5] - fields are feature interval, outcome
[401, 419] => 2.6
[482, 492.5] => -0.8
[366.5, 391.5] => 2.1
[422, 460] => -1.7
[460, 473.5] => -1.0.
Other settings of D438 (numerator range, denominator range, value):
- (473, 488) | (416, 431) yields 1.12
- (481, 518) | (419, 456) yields 0.92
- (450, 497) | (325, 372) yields 0.95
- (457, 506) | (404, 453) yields 1.03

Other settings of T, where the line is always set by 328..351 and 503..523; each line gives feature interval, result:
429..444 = -0.10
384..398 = -0.01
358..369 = 0.13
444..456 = -0.13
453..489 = -0.13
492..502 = -0.10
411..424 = 0.17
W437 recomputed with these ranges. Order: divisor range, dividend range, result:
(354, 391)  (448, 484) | 1.04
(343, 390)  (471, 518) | 0.95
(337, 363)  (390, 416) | 0.87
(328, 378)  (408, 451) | 0.92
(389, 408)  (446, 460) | 1.06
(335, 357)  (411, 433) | 0.81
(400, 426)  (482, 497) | 1.12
